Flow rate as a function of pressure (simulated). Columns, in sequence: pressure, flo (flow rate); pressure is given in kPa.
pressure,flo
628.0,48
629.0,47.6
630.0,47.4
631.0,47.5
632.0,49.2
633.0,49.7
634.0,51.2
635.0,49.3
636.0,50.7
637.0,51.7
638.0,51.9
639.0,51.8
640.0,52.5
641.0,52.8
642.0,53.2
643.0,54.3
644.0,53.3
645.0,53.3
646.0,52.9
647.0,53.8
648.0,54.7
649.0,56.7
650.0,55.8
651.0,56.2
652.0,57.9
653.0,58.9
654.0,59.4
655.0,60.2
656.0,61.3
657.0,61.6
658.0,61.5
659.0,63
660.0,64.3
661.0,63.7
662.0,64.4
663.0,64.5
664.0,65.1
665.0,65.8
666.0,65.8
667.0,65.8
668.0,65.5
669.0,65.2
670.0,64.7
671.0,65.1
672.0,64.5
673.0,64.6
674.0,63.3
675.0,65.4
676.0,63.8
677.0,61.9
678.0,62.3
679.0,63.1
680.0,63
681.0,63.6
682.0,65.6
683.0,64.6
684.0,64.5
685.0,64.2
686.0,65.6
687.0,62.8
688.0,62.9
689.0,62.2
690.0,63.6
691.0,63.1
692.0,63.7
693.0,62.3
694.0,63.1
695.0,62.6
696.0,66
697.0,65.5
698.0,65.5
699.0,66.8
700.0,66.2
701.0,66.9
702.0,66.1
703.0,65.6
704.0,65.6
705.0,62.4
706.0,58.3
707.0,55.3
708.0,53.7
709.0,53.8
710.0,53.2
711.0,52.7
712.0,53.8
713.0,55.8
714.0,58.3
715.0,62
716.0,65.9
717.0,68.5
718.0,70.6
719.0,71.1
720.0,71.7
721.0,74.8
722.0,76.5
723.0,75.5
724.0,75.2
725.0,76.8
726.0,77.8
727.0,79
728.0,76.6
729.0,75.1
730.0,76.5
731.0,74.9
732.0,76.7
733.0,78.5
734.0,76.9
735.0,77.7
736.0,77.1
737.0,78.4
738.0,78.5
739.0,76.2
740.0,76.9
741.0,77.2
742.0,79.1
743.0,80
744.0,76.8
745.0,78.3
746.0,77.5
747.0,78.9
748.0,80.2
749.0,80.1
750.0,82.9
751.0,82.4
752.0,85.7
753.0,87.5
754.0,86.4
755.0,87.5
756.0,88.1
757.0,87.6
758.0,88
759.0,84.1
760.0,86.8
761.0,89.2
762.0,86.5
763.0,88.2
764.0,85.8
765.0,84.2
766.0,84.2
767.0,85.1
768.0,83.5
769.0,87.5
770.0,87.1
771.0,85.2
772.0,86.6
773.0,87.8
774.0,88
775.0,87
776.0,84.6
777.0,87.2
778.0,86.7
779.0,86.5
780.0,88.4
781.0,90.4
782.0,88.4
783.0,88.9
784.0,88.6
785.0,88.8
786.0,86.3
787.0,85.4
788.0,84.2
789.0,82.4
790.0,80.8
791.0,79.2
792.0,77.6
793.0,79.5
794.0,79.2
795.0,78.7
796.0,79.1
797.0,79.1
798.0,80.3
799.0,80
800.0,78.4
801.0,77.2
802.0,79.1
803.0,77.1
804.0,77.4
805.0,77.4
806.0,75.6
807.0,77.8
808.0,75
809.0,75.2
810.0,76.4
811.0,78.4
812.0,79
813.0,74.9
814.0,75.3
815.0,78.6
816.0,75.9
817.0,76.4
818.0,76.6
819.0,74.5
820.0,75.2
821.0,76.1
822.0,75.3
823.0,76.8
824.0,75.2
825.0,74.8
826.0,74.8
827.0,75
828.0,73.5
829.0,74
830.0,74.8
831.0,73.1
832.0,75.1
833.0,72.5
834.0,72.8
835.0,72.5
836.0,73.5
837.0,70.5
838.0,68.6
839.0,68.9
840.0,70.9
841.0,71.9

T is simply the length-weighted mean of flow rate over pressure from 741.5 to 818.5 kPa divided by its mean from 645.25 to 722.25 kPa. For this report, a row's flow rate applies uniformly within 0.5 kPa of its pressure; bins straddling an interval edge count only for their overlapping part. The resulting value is 1.31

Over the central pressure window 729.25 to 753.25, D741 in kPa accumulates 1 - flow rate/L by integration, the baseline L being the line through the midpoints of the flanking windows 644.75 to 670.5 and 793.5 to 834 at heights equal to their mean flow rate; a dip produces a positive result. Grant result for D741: -3.32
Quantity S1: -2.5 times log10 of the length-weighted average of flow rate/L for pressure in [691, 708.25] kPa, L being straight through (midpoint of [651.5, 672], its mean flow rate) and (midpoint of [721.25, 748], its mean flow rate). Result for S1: 0.12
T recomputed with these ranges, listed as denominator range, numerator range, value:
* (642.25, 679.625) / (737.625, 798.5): 1.37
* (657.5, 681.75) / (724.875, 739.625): 1.20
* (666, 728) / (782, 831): 1.21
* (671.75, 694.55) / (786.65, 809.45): 1.24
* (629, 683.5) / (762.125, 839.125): 1.36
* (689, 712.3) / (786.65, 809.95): 1.28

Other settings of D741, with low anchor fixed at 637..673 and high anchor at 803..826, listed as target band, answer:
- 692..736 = -1.2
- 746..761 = -3.2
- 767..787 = -4.1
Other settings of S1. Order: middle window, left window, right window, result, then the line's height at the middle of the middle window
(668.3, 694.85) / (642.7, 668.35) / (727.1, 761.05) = 0.037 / 66.1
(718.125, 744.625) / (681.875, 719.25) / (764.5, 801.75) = -0.088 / 70.6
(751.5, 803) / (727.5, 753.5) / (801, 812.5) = -0.091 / 77.8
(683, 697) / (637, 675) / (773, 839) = 0.006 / 64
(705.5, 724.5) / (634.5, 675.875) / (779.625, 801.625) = 0.101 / 69.6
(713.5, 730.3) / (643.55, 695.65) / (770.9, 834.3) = -0.052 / 69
